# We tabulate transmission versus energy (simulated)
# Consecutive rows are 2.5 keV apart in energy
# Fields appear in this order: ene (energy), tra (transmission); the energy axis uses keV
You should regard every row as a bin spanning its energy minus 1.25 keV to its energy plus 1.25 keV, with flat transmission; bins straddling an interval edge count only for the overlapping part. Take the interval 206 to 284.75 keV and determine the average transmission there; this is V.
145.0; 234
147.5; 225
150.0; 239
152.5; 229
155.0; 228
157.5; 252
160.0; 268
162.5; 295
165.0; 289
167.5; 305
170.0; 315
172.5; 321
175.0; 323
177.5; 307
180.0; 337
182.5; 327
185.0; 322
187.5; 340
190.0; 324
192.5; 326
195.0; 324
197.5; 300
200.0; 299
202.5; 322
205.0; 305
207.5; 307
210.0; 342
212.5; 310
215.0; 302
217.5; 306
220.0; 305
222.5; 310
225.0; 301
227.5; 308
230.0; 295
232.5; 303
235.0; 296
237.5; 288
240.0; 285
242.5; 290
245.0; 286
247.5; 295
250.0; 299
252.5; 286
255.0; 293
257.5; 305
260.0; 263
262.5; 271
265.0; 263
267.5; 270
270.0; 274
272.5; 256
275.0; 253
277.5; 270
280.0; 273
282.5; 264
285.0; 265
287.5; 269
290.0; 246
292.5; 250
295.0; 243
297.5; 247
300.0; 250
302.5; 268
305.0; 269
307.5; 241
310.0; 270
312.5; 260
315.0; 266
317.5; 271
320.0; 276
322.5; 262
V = 289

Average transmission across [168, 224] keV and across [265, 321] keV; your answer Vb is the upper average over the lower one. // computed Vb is 0.83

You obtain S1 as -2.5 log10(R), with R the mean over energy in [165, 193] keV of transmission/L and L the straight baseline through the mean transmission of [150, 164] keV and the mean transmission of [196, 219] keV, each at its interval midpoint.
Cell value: -0.154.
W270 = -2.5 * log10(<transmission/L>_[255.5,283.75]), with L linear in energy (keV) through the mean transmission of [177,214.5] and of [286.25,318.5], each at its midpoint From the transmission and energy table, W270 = 0.03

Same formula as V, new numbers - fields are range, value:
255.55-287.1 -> 269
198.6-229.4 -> 309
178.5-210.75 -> 321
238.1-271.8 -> 283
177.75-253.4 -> 308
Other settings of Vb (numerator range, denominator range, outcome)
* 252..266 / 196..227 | 0.91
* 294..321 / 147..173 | 0.97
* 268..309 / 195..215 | 0.83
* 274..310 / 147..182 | 0.91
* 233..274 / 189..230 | 0.91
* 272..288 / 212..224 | 0.86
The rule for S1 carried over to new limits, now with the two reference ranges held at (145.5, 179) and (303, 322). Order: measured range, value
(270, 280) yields 0.02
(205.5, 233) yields -0.14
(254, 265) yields -0.05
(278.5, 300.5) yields 0.04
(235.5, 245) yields -0.07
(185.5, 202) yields -0.17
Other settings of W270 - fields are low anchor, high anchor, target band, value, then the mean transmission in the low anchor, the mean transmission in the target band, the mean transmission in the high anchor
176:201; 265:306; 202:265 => -0.019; 321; 298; 260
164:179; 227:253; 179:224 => -0.048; 311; 317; 294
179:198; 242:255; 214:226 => 0.010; 326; 305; 291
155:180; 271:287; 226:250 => -0.071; 296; 294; 264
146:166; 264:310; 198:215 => -0.220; 252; 313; 260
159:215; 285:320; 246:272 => -0.006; 314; 281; 259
